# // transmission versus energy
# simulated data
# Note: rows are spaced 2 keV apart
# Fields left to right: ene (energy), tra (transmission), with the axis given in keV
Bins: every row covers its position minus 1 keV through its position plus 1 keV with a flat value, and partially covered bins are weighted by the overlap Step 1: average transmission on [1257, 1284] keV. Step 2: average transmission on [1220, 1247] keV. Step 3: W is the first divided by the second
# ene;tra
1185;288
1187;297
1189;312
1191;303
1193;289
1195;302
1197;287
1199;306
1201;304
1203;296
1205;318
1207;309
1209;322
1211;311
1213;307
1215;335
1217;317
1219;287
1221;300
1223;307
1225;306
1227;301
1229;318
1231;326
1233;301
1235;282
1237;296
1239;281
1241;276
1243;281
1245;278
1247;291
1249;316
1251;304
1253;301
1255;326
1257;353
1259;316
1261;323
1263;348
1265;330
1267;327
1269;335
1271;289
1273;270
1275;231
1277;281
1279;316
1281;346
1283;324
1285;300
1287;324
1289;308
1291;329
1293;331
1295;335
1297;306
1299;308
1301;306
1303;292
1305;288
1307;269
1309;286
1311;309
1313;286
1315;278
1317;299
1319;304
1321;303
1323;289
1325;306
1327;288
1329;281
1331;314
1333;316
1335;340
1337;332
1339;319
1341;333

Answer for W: 1.05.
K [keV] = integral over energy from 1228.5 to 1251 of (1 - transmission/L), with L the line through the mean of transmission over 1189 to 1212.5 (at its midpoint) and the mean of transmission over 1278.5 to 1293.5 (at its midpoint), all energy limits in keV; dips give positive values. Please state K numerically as 1.3 keV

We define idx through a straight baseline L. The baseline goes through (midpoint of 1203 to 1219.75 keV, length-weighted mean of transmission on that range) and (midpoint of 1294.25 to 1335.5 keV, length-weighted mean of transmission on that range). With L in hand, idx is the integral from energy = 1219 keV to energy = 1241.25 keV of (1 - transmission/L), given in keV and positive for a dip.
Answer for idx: 0.8 keV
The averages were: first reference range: 313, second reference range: 299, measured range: 300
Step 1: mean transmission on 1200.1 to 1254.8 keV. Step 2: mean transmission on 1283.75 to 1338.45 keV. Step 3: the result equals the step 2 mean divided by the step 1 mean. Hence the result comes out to 1.0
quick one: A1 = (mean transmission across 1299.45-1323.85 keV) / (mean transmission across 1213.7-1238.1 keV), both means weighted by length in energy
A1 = 0.96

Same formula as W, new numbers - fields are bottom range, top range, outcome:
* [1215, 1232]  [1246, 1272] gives 1.03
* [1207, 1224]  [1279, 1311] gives 1.00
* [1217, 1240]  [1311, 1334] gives 0.99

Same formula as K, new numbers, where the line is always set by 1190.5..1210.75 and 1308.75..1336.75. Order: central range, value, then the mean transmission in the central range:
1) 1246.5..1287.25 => -1.29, 312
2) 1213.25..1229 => -0.25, 308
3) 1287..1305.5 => -0.67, 313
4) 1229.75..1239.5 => 0.15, 299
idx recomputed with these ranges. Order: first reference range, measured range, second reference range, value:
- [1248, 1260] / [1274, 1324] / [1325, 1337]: 1.88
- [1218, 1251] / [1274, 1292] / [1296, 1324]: -0.68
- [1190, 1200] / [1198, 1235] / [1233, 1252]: -1.85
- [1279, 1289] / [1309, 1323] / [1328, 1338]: 1.01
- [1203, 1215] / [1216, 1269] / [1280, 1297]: 1.67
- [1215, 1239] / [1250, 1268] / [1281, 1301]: -0.79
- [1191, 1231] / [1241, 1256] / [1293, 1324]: 0.27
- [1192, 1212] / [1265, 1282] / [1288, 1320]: 0.09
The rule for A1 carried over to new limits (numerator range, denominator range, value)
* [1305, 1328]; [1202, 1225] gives 0.94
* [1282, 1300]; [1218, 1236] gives 1.05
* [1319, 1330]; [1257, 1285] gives 0.94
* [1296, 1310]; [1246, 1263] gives 0.92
